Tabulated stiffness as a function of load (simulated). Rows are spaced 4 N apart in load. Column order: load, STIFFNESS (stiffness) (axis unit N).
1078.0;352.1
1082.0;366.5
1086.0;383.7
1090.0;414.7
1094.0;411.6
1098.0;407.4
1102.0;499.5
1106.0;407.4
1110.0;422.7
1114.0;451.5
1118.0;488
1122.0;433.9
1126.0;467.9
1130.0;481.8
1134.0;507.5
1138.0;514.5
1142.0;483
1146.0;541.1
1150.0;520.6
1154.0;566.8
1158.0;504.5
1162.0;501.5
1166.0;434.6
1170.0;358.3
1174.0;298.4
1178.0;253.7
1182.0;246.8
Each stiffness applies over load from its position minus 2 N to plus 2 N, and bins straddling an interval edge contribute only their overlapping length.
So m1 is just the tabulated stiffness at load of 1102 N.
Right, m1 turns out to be 499.5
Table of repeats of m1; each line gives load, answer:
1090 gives 414.7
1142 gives 483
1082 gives 366.5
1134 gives 507.5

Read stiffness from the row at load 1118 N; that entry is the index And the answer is 488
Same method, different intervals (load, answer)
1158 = 504.5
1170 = 358.3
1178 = 253.7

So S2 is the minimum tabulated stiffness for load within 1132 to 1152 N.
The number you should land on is 483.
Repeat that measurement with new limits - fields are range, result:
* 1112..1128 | 433.9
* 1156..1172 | 358.3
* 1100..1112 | 407.4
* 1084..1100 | 383.7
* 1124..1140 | 467.9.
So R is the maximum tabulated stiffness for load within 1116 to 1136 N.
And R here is 507.5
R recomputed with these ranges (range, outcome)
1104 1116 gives 451.5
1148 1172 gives 566.8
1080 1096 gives 414.7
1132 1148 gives 541.1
